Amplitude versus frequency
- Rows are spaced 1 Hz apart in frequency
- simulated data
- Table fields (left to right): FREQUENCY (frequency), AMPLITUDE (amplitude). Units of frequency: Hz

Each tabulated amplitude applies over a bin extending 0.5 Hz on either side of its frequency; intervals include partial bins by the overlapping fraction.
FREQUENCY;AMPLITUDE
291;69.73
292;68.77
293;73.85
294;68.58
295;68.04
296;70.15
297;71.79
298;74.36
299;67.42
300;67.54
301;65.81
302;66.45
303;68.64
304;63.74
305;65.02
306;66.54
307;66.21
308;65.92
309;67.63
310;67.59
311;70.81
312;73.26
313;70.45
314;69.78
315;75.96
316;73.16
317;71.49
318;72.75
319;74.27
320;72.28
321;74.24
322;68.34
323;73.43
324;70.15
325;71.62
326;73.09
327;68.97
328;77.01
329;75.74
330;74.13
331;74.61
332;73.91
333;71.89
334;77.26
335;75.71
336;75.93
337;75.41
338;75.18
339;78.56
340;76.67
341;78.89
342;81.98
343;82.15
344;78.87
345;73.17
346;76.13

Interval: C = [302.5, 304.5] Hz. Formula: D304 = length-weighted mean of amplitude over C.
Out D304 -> 66.2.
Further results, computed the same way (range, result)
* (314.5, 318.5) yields 73.3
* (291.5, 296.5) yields 69.9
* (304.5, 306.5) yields 65.8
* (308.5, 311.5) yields 68.7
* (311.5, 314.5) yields 71.2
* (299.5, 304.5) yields 66.4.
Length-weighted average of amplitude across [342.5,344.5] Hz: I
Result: 80.5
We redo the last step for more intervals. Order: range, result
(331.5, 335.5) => 74.7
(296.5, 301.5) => 69.4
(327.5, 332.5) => 75.1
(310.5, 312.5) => 72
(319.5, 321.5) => 73.3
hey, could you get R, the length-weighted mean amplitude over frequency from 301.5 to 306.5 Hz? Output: 66.1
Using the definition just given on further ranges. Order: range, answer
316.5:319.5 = 72.8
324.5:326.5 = 72.4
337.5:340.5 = 76.8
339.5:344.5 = 79.7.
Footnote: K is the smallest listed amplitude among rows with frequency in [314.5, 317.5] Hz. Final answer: 71.49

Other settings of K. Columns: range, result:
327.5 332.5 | 73.91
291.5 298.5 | 68.04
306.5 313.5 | 65.92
